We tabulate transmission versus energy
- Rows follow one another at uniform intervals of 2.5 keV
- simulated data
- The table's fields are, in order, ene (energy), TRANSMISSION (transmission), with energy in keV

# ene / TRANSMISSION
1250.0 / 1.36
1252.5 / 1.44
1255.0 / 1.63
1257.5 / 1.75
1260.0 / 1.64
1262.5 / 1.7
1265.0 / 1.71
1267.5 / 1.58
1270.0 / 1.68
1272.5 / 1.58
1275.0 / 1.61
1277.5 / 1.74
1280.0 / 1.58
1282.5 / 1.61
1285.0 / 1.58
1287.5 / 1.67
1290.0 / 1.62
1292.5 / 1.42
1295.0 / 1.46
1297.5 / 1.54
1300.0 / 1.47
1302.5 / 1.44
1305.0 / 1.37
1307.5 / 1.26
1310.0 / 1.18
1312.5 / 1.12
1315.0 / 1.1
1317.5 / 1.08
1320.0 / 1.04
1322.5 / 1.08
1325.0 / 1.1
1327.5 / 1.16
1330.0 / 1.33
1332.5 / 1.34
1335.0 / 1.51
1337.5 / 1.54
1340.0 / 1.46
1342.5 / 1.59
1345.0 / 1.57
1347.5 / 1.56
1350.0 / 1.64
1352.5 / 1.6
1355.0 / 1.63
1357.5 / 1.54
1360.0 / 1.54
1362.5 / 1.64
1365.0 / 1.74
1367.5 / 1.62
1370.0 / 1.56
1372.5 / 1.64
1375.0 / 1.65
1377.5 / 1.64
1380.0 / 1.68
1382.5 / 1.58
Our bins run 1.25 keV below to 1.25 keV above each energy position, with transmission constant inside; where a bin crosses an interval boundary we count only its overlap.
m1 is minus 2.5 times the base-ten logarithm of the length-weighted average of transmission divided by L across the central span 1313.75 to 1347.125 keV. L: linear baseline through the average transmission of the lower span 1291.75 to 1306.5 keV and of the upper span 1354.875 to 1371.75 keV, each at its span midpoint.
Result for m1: 0.17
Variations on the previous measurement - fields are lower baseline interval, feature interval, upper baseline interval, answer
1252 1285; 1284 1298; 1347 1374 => 0.06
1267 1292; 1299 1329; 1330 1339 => 0.25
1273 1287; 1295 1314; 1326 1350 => 0.16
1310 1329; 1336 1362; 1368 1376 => -0.13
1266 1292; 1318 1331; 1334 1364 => 0.36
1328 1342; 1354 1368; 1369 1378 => -0.04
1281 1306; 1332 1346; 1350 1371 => 0.05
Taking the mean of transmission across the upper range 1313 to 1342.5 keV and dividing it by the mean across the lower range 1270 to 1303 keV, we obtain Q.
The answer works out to 0.80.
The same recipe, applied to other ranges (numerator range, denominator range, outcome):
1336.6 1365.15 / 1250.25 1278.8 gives 0.97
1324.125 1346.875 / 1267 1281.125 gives 0.86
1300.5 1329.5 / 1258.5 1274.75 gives 0.72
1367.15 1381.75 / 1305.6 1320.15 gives 1.42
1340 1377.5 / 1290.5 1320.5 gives 1.23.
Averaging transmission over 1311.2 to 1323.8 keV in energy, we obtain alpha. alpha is 1.08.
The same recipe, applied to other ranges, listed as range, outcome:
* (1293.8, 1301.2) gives 1.49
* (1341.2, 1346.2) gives 1.58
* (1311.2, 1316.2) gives 1.11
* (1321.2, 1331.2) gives 1.17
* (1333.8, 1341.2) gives 1.5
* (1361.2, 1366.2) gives 1.69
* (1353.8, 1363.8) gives 1.59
